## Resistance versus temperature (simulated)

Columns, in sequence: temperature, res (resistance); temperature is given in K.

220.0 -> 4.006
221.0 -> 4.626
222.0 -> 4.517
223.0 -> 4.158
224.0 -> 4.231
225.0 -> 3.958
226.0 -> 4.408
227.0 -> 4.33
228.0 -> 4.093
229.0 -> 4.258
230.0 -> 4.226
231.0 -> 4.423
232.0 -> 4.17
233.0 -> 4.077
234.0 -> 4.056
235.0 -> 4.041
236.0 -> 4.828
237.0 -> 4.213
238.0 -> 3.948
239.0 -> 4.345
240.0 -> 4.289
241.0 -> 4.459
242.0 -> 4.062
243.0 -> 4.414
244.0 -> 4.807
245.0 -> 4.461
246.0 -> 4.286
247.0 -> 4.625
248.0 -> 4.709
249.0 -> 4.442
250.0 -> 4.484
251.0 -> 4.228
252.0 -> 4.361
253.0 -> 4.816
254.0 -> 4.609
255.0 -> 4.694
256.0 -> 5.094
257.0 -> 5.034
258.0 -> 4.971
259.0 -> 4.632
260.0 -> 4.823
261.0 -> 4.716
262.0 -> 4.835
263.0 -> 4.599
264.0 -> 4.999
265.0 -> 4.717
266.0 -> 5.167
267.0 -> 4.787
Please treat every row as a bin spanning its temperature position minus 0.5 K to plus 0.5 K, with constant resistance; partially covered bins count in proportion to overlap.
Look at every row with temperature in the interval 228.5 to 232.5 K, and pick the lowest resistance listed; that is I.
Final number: 4.17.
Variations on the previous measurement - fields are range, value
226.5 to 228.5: 4.093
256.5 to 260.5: 4.632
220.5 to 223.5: 4.158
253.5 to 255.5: 4.609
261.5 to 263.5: 4.599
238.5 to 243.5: 4.062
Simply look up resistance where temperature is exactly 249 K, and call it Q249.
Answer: 4.442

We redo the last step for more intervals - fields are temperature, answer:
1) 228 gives 4.093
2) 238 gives 3.948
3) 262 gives 4.835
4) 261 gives 4.716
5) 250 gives 4.484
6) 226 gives 4.408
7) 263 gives 4.599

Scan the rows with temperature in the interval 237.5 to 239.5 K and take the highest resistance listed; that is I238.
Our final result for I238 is 4.345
